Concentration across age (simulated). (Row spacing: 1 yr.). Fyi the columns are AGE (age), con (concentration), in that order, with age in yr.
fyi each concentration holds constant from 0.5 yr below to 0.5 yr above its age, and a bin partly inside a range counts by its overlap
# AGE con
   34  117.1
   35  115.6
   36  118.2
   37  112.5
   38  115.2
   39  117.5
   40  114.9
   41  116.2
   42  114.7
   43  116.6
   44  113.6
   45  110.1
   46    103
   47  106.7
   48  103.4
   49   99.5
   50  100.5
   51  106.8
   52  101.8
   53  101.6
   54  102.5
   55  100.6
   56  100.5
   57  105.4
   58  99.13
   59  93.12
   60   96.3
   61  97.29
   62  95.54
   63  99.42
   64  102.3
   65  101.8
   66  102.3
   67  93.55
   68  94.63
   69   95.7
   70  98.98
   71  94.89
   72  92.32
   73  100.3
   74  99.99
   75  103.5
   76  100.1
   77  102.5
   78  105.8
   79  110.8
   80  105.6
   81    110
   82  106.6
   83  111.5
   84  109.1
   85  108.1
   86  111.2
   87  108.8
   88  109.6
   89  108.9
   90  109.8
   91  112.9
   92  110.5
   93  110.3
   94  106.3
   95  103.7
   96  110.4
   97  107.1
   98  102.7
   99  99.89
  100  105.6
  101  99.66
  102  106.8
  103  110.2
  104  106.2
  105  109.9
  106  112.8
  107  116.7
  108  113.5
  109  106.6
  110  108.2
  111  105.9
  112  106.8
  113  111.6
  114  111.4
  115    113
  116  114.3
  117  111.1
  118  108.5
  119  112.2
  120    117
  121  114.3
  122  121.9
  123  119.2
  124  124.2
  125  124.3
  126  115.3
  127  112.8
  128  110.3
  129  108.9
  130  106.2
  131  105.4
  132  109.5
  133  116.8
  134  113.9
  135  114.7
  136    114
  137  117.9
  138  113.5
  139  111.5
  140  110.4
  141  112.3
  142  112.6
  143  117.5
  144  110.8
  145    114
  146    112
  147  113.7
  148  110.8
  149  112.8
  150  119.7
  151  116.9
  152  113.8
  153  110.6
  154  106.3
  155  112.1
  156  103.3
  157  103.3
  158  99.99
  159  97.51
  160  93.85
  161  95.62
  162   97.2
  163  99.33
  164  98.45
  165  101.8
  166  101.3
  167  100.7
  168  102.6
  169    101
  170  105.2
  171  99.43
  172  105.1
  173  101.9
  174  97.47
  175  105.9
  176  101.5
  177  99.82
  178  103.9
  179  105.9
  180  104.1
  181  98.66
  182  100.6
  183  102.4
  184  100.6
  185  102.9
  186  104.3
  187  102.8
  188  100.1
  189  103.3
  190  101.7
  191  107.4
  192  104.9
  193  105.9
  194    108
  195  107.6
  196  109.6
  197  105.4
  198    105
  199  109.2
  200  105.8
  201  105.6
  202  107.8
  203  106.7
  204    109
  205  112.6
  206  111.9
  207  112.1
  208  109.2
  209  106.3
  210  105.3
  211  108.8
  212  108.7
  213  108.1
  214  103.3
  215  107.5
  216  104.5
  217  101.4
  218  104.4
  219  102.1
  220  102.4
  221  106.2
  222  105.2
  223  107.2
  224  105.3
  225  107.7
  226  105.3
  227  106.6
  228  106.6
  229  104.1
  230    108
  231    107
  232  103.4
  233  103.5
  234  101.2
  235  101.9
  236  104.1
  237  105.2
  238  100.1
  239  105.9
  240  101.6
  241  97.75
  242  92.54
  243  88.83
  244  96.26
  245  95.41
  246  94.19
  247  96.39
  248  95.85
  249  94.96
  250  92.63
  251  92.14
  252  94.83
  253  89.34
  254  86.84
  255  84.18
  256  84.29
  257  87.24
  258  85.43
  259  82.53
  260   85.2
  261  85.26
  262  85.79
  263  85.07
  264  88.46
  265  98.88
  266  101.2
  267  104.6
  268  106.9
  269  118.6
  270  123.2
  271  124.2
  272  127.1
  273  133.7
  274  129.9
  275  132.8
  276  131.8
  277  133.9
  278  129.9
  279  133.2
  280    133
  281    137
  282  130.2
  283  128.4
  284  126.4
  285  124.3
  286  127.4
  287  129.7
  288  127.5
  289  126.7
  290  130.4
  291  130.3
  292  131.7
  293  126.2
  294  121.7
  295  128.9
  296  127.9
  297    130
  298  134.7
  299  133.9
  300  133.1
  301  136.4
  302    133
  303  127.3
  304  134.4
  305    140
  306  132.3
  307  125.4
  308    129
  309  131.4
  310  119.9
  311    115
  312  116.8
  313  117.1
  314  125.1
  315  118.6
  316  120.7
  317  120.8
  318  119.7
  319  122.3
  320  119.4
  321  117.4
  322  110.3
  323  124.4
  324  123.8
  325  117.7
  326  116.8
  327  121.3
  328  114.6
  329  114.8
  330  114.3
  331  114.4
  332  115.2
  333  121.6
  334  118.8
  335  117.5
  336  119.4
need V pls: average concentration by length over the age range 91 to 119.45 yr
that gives 109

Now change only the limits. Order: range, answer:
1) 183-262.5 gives 101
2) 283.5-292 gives 128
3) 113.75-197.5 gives 108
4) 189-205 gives 107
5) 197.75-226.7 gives 107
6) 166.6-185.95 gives 102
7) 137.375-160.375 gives 110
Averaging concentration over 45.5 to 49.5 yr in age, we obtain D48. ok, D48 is 103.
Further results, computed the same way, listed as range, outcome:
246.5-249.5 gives 95.7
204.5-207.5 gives 112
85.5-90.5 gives 110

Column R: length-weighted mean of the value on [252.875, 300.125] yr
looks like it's 116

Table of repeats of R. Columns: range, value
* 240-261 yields 91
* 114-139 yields 114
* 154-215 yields 104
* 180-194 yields 103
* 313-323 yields 120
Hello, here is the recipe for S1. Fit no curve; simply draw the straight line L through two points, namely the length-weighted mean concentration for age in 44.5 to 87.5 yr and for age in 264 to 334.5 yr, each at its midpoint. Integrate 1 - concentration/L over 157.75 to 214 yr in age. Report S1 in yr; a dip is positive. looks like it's 4.7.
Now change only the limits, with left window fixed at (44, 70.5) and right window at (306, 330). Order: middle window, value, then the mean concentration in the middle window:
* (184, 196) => 0.7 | 104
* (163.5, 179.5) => 1.1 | 102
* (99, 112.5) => -0.5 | 108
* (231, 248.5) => 2.3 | 99.3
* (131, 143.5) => -0.8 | 113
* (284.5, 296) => -0.9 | 128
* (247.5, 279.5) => 3.4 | 104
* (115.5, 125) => -1.0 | 116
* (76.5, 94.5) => -1.0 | 109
